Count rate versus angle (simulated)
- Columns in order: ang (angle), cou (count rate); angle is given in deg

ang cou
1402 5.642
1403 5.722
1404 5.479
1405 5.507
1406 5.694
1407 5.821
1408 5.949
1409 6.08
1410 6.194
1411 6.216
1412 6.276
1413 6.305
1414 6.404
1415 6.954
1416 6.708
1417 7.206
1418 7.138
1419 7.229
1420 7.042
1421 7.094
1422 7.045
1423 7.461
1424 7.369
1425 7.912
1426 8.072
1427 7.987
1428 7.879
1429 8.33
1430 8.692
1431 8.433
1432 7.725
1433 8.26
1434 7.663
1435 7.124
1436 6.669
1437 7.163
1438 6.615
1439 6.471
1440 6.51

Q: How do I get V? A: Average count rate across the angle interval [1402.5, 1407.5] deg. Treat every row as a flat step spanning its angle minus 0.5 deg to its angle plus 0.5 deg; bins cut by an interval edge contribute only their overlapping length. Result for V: 5.64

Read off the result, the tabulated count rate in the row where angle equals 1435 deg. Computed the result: 7.124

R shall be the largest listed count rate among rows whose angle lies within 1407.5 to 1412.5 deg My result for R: 6.276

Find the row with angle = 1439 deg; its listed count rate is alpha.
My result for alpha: 6.471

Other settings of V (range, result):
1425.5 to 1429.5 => 8.07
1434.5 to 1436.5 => 6.9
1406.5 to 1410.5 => 6.01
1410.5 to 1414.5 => 6.3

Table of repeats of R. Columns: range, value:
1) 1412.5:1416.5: 6.954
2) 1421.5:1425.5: 7.912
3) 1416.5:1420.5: 7.229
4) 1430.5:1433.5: 8.433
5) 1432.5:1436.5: 8.26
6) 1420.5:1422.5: 7.094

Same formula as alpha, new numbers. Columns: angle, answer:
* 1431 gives 8.433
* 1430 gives 8.692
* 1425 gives 7.912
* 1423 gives 7.461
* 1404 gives 5.479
